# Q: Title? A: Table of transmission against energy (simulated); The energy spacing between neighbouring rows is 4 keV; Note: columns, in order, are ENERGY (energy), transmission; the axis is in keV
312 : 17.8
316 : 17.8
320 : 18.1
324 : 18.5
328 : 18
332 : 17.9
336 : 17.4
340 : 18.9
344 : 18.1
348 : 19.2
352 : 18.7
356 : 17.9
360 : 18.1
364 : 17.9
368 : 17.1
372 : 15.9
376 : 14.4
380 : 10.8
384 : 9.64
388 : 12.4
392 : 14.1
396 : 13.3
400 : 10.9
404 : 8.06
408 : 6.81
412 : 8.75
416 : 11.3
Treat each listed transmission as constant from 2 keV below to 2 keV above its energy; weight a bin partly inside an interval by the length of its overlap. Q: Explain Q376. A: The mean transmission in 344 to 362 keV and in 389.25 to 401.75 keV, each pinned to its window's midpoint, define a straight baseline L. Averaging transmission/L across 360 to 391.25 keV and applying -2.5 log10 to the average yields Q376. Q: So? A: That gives 0.09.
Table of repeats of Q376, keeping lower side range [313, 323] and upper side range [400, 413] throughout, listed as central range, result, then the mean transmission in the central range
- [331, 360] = -0.223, 18.3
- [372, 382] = -0.148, 13.3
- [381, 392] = -0.115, 11.6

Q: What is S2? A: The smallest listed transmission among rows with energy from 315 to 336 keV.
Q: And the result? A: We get 17.4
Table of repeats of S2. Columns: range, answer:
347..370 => 17.1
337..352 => 18.1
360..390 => 9.64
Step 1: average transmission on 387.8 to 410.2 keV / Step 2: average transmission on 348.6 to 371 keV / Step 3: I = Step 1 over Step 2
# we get 0.60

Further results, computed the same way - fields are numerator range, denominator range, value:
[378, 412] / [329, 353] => 0.58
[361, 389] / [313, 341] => 0.79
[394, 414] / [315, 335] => 0.53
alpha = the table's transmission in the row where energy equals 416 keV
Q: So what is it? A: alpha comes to 11.3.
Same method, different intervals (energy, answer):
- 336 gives 17.4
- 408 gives 6.81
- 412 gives 8.75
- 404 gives 8.06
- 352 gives 18.7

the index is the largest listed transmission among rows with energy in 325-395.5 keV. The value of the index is 19.2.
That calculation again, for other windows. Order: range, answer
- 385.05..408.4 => 14.1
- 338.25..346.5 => 18.9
